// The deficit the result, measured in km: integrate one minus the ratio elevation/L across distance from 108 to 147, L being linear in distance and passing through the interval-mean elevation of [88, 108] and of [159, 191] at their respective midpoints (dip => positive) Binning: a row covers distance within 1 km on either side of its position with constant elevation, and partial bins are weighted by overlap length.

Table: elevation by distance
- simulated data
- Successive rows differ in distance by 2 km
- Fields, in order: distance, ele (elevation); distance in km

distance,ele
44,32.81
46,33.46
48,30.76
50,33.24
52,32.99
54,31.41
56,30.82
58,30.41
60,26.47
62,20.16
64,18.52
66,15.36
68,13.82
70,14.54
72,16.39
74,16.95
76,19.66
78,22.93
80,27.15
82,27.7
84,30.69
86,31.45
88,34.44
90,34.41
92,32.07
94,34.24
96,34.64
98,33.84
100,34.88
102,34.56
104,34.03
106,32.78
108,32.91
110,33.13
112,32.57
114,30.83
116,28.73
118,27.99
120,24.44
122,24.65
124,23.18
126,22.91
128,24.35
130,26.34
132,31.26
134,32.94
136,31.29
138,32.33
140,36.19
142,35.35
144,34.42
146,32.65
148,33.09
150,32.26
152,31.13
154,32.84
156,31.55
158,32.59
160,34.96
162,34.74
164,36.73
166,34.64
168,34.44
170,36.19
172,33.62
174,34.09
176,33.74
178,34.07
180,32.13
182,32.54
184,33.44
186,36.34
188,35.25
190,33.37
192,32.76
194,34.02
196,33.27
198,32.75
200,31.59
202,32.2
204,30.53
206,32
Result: 4.9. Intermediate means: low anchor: 33.9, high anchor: 34.4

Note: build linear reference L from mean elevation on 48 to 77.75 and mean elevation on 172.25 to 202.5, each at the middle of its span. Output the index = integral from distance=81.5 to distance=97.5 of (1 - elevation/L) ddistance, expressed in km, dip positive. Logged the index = -4.6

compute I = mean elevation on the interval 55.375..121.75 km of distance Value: 27.6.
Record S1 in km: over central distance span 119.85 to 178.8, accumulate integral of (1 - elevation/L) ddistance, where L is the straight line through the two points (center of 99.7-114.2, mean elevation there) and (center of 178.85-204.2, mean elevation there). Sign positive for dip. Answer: 2.4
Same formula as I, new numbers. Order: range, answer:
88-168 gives 31.8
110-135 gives 27.7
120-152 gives 30.1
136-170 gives 33.7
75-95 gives 29.5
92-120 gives 32.4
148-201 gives 33.6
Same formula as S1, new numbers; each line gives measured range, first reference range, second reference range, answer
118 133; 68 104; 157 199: 2.5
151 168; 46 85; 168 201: -1.0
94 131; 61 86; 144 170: -4.9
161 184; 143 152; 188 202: -0.9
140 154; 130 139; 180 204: -0.7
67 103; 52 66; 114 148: -0.1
